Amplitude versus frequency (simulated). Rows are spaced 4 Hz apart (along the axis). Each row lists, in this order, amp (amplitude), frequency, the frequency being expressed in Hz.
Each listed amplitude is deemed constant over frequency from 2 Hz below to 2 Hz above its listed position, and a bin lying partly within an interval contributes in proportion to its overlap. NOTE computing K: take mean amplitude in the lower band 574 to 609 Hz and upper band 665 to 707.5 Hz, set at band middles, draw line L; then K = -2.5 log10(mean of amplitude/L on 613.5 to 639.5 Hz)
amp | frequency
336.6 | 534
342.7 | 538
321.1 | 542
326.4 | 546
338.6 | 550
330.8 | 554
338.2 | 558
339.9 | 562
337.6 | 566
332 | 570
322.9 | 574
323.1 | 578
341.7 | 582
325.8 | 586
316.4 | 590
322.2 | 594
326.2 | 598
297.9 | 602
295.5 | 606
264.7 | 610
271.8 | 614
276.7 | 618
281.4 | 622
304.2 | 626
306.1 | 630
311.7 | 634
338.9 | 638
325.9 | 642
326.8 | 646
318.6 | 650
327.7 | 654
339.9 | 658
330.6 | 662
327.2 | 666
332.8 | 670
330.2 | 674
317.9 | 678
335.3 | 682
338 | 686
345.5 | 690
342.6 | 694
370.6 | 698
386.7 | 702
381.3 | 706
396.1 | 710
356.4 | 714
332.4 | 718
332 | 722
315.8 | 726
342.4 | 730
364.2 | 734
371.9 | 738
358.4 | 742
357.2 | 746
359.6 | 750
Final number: 0.10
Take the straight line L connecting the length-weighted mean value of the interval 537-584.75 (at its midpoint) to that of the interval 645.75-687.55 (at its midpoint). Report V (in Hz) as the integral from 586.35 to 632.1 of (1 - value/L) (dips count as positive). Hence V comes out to 4.6 Hz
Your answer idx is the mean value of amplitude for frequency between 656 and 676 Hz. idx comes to 332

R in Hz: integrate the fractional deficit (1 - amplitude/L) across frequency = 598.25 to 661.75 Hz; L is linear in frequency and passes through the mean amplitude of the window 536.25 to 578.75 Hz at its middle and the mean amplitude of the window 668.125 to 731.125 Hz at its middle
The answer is 6.2 Hz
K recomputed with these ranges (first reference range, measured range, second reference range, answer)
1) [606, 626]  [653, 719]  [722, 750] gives -0.085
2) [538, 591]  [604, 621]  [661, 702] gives 0.203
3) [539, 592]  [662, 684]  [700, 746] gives 0.065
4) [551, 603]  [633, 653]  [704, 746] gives 0.049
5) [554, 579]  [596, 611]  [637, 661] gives 0.114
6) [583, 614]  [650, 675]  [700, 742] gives 0.009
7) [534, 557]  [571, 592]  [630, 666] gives 0.014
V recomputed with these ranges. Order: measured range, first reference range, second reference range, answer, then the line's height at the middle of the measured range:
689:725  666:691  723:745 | -1.9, 341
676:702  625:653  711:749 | -0.7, 336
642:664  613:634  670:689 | -1.1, 312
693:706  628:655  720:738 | -1.4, 335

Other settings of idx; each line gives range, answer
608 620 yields 271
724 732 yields 329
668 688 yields 331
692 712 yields 375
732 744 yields 365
